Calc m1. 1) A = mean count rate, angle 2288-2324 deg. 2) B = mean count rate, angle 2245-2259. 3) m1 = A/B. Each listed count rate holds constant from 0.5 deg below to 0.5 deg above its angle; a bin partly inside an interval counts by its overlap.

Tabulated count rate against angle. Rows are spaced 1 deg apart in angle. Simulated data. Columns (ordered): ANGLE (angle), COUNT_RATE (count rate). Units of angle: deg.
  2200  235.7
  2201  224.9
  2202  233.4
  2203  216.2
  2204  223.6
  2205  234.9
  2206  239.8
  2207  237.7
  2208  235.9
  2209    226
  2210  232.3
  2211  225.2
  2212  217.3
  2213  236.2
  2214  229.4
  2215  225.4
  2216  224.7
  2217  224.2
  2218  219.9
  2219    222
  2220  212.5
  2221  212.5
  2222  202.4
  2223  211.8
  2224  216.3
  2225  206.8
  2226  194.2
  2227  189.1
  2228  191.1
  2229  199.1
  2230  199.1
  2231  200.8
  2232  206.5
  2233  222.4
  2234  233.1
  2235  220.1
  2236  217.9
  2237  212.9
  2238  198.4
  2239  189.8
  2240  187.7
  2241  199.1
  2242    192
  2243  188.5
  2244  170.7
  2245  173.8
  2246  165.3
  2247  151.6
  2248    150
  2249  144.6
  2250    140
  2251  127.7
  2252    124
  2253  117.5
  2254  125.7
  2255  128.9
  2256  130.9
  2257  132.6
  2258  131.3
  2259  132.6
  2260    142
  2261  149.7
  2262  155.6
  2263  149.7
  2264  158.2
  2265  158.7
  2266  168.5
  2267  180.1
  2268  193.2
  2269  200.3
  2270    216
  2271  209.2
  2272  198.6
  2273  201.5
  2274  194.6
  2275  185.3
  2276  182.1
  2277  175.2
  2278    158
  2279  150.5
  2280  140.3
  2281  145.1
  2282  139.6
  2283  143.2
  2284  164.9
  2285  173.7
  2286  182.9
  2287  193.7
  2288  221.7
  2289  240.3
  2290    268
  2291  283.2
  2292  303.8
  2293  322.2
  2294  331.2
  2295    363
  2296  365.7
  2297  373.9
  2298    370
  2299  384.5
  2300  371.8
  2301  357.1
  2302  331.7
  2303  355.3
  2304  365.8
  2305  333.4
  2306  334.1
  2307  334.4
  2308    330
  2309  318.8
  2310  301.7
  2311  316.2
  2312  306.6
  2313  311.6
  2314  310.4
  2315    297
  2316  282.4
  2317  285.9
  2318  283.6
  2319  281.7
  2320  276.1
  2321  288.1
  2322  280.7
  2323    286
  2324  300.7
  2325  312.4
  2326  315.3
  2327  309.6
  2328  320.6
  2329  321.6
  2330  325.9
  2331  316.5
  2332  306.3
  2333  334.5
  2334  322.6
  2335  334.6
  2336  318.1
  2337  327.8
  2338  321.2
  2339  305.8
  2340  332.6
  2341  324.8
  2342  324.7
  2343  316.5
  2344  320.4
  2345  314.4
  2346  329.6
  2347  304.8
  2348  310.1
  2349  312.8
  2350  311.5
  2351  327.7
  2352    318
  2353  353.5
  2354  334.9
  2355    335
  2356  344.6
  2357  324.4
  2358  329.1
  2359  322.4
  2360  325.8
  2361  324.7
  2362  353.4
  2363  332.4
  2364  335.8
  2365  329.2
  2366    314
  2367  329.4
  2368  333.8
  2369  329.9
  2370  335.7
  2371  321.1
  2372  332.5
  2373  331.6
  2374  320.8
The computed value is 2.31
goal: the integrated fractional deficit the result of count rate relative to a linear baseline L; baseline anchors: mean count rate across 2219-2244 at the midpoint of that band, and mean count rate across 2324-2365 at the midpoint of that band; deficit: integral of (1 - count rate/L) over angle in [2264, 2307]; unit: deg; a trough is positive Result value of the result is 2.98 deg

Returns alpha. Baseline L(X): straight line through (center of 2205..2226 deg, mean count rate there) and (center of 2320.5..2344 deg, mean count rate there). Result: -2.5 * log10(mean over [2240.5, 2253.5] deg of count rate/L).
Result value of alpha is 0.490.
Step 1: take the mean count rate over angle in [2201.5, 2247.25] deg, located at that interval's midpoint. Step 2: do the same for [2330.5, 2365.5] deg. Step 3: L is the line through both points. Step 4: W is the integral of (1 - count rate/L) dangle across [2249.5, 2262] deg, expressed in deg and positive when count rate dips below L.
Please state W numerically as 5.6 deg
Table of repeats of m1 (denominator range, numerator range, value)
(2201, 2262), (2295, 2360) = 1.68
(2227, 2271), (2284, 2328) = 1.77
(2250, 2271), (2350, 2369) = 2.17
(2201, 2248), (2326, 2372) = 1.55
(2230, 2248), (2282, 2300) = 1.41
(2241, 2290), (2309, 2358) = 1.89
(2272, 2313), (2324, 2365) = 1.21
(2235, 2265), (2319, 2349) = 1.97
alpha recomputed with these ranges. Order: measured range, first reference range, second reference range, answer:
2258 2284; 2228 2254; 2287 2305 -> 0.467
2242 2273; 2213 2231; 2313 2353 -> 0.466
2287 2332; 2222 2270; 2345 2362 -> -0.194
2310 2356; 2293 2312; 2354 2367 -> 0.082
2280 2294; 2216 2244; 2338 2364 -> 0.218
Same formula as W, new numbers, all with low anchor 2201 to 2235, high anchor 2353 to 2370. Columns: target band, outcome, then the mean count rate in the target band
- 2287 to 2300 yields -1.8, 316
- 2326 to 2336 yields -0.4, 321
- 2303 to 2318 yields -1.3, 317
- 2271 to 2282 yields 3.8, 173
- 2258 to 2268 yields 3.9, 156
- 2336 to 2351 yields 0.0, 319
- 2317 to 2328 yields 0.3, 294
